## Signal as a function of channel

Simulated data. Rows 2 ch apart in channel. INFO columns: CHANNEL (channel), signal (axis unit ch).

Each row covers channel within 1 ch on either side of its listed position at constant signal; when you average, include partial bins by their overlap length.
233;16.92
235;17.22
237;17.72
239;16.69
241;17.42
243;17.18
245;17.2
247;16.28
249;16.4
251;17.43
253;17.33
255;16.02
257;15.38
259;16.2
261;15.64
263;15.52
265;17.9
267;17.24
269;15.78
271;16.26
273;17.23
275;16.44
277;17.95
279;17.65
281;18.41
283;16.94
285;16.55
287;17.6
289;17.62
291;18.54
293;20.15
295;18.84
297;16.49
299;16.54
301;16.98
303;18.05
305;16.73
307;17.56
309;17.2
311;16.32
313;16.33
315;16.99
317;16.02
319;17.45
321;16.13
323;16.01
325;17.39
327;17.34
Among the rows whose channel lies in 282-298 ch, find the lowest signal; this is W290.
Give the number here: 16.49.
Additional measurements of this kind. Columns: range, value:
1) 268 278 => 15.78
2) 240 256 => 16.02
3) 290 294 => 18.54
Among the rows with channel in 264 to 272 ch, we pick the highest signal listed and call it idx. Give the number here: 17.9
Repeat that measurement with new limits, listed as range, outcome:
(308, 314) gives 17.2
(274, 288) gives 18.41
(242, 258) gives 17.43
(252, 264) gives 17.33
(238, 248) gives 17.42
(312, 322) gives 17.45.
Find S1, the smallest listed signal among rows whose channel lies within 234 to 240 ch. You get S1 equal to 16.69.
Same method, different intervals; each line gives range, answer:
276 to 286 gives 16.55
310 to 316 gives 16.32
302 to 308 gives 16.73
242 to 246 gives 17.18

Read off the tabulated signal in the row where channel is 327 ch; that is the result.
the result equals 17.34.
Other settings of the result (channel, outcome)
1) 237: 17.72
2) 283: 16.94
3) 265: 17.9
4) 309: 17.2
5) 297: 16.49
